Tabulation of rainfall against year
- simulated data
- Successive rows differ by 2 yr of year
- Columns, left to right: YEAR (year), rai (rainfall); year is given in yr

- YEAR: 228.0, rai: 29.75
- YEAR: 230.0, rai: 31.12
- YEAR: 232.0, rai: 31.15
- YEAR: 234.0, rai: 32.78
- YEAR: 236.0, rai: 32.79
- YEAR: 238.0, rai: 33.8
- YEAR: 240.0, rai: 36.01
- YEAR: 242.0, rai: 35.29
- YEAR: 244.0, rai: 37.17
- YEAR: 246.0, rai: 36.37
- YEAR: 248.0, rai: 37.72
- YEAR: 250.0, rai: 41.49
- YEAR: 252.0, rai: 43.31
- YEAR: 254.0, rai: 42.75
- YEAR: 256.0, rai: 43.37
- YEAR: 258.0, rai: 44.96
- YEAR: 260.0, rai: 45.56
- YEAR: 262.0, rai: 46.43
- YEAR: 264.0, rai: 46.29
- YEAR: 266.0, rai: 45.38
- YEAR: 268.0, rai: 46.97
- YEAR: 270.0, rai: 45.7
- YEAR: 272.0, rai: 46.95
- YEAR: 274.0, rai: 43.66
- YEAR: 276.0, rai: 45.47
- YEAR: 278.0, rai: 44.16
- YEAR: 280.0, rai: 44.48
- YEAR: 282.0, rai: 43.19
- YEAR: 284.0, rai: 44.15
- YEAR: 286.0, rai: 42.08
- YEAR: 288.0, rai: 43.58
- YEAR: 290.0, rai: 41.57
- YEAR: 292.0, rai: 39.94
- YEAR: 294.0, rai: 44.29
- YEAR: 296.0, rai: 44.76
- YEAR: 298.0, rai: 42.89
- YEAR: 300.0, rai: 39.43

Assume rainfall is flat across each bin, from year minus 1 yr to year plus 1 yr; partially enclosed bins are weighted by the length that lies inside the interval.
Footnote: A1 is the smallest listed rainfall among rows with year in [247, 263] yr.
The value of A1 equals 37.72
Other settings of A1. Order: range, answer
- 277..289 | 42.08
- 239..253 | 35.29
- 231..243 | 31.15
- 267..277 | 43.66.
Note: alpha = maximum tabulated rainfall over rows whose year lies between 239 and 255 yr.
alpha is 43.31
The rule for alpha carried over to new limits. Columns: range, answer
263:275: 46.97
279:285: 44.48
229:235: 32.78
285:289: 43.58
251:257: 43.37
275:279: 45.47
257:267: 46.43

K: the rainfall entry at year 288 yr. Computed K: 43.58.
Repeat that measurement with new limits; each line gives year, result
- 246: 36.37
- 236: 32.79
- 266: 45.38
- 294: 44.29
